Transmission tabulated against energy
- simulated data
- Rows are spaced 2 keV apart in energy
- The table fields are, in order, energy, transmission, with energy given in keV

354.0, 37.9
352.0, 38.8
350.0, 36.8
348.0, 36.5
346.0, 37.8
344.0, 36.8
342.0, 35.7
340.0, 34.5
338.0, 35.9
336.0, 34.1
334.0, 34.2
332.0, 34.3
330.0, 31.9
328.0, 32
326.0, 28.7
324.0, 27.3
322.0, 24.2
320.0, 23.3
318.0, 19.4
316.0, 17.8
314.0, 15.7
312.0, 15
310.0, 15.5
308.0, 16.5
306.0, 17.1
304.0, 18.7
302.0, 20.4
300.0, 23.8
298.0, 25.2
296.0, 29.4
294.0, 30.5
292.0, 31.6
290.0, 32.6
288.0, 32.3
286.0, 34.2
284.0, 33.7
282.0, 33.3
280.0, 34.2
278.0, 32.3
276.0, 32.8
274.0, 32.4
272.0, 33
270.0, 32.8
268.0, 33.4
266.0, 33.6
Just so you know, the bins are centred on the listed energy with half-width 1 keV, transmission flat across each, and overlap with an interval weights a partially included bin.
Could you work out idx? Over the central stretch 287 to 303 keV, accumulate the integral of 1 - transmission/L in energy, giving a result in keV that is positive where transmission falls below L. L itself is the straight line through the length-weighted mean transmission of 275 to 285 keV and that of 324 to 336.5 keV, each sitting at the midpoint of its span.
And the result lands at 2.3 keV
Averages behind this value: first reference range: 33.3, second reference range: 32.1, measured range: 28.2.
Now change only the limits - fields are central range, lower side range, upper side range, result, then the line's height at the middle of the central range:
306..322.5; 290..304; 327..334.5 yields 6.5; 29.9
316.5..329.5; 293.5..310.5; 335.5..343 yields 1.7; 29.3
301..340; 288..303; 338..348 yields 9.7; 32.3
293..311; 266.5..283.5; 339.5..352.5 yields 6.5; 34.4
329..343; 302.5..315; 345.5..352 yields -1.7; 30.7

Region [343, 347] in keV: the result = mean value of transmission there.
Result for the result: 37.3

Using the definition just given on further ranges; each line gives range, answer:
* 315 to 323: 21.2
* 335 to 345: 35.4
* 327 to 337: 33.3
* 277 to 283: 33.3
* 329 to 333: 33.1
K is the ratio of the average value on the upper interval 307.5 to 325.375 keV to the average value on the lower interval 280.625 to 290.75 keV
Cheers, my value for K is 0.6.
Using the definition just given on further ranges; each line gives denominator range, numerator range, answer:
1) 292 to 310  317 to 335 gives 1.24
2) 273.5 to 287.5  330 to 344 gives 1.04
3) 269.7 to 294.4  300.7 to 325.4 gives 0.59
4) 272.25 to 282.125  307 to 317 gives 0.49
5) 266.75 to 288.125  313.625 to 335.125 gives 0.80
